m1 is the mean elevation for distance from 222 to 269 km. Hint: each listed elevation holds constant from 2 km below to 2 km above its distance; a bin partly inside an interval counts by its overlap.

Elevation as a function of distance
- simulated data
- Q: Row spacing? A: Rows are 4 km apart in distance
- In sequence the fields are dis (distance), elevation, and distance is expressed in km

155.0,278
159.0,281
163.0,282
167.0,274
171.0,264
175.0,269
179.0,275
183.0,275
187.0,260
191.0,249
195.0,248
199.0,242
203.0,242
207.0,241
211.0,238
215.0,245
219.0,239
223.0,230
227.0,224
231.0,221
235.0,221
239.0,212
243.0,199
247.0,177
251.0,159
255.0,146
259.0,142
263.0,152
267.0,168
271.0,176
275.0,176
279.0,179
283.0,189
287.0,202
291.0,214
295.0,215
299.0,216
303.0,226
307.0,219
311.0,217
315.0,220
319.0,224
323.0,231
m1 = 187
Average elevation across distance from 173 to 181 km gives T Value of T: 272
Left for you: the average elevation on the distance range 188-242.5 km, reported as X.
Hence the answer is 234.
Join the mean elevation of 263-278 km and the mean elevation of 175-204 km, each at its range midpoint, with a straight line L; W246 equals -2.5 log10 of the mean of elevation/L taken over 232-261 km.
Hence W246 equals 0.096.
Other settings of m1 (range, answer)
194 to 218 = 242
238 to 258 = 175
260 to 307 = 192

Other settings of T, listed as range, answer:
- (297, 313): 220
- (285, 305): 215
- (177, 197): 261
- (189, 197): 248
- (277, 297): 200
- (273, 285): 181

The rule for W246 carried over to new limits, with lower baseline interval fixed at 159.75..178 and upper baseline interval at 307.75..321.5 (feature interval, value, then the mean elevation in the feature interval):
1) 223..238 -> 0.13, 222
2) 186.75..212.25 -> 0.07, 245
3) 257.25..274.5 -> 0.42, 161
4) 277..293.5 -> 0.18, 197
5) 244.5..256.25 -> 0.44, 163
